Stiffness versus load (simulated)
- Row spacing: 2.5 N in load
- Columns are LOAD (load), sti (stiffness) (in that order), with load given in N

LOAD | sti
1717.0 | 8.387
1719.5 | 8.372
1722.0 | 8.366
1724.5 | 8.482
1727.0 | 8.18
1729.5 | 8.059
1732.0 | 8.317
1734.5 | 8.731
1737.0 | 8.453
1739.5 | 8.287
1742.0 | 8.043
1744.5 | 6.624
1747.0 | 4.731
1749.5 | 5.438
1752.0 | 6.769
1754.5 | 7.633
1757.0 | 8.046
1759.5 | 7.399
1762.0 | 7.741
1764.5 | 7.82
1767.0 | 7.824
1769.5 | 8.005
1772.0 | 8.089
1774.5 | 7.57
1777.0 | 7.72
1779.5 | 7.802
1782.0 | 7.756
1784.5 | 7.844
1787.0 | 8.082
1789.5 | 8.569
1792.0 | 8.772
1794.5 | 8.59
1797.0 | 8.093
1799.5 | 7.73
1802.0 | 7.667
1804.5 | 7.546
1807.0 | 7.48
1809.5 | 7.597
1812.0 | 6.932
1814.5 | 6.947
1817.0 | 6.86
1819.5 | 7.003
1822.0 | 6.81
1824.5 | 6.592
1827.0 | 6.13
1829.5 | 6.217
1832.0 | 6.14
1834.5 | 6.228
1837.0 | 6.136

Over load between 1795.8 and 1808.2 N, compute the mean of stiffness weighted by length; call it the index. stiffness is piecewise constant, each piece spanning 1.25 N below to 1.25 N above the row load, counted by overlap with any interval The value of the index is 7.7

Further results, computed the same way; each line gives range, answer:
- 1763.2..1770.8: 7.88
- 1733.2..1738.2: 8.59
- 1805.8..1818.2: 7.16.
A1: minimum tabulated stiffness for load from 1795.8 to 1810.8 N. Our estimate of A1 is 7.48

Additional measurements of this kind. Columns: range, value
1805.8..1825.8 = 6.592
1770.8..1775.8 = 7.57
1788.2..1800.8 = 7.73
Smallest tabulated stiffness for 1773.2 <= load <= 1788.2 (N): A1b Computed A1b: 7.57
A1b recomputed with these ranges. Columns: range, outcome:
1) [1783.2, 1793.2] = 7.844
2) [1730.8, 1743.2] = 8.043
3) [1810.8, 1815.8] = 6.932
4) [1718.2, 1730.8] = 8.059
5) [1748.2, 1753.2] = 5.438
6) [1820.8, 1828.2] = 6.13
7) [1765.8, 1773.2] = 7.824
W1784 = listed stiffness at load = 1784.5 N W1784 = 7.844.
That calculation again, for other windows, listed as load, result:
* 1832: 6.14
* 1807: 7.48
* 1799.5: 7.73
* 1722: 8.366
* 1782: 7.756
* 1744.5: 6.624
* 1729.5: 8.059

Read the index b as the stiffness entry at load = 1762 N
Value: 7.741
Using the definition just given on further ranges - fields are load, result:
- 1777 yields 7.72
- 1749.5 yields 5.438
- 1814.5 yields 6.947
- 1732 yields 8.317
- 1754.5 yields 7.633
